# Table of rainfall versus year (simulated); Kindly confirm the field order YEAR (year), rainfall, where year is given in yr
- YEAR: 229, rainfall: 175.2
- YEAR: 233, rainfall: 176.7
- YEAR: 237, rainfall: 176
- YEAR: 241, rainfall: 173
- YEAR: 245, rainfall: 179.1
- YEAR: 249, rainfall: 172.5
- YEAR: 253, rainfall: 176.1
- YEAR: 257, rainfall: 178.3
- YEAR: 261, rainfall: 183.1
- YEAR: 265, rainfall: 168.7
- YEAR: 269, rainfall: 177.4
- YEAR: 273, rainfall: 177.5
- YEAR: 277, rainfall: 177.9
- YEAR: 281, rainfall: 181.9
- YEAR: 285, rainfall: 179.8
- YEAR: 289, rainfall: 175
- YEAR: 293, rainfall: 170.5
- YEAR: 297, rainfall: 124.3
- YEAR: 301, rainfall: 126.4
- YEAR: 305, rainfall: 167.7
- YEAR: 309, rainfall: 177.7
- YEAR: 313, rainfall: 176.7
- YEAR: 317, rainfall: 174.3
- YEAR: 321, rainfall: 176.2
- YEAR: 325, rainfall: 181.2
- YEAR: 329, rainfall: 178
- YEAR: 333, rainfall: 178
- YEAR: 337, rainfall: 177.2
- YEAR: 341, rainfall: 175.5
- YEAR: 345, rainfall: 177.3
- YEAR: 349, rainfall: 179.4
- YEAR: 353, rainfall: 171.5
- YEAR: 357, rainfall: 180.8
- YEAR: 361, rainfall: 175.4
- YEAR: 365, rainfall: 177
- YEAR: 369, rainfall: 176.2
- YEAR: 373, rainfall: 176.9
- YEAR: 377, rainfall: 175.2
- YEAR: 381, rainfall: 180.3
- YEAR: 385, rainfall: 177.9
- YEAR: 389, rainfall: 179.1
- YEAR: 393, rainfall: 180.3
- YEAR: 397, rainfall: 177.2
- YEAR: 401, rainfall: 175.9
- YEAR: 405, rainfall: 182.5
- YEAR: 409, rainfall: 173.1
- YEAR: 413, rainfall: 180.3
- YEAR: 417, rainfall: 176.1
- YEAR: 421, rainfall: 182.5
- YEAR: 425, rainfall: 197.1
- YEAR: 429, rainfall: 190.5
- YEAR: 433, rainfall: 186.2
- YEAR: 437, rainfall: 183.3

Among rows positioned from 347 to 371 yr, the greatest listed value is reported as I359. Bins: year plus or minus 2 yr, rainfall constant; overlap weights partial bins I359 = 180.8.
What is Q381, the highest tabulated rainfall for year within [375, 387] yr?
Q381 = 180.3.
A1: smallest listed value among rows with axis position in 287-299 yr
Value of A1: 124.3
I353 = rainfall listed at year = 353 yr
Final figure 171.5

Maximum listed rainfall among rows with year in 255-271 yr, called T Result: 183.1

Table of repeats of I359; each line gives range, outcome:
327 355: 179.4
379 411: 182.5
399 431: 197.1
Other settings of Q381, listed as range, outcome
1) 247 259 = 178.3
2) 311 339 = 181.2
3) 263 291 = 181.9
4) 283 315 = 179.8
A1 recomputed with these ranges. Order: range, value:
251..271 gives 168.7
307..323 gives 174.3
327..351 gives 175.5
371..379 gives 175.2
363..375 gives 176.2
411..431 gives 176.1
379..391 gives 177.9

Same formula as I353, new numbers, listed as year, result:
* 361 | 175.4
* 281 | 181.9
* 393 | 180.3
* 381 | 180.3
